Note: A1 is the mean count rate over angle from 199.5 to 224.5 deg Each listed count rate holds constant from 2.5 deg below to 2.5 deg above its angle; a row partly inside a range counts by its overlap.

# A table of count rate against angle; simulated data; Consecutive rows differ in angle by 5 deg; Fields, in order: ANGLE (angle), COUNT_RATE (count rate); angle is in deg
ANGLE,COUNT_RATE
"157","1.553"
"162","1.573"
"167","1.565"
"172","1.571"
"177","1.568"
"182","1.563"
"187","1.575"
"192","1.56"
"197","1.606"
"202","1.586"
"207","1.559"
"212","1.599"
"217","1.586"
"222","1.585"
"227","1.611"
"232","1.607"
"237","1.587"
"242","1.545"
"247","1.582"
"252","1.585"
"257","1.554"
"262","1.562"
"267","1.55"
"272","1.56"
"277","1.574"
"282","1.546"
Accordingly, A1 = 1.58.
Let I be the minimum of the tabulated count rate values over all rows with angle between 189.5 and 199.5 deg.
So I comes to 1.56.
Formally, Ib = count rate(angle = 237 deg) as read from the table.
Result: 1.587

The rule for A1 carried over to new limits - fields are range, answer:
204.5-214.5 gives 1.58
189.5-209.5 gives 1.58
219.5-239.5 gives 1.6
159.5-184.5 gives 1.57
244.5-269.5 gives 1.57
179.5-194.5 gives 1.57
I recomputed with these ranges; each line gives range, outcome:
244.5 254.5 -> 1.582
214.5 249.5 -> 1.545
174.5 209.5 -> 1.559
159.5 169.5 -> 1.565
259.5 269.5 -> 1.55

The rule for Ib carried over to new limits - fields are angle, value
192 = 1.56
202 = 1.586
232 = 1.607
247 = 1.582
